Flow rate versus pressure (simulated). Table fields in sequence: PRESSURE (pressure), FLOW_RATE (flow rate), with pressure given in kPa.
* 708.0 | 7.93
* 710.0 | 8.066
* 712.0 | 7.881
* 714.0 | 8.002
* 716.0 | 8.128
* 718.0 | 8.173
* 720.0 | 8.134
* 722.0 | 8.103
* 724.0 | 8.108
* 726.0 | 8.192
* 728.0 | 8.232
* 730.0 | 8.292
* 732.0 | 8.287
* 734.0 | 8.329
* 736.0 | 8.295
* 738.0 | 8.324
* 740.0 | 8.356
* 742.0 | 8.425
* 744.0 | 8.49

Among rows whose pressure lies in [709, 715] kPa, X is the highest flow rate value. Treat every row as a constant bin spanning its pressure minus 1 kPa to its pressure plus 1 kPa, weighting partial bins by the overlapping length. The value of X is 8.066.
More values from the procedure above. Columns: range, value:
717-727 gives 8.192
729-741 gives 8.356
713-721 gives 8.173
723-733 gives 8.292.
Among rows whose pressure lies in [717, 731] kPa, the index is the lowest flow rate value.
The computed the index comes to 8.103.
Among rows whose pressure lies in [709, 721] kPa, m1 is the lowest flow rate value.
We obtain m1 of 7.881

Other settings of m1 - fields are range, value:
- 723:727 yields 8.108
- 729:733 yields 8.287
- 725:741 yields 8.192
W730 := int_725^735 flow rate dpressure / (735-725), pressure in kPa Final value 8.27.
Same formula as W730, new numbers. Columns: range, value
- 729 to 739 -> 8.31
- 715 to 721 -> 8.15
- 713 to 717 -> 8.07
